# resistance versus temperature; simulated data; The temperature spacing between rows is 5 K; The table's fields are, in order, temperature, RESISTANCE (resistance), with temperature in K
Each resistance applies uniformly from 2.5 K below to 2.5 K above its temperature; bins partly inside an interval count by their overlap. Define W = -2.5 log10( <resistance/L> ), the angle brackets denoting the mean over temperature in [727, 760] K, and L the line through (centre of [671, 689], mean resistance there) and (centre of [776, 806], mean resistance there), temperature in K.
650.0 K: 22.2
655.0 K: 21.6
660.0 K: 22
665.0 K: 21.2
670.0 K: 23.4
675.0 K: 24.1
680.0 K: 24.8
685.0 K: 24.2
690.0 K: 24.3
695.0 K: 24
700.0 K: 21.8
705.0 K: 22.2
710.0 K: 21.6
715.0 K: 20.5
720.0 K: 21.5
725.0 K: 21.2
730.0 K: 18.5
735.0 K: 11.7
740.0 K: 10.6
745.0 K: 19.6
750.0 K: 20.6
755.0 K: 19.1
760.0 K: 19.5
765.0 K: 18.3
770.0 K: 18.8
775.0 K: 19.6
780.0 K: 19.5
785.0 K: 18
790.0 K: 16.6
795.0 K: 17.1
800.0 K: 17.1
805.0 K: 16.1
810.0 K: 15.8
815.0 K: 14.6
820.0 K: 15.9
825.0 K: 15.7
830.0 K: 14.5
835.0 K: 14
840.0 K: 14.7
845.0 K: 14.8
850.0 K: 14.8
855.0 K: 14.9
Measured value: 0.20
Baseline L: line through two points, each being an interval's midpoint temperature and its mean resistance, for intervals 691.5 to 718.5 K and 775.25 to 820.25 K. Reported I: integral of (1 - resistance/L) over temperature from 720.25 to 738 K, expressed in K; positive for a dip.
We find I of 2.8 K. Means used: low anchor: 22.1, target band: 17.5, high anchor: 16.9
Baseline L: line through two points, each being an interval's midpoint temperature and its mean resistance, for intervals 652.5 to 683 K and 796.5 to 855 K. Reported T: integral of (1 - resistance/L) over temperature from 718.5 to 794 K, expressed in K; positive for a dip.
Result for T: 1.7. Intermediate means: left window 22.9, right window 15.3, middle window 18.1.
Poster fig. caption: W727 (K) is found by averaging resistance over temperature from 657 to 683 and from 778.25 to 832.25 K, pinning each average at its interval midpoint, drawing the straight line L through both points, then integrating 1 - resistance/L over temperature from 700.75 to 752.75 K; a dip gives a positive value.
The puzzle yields 3.7 K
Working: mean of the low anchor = 23.1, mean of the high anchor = 16.4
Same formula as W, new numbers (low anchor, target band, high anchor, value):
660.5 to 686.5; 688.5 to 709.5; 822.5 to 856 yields -0.039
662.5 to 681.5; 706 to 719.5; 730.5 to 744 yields -0.245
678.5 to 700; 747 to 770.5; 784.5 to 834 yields 0.004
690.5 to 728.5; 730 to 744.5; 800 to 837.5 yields 0.432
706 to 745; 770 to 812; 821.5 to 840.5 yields -0.095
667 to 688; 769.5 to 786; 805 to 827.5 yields -0.068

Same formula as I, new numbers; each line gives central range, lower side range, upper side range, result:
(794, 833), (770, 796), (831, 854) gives 1.5 K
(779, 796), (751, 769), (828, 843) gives -0.3 K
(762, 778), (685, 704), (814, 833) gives -0.3 K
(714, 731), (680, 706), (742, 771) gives 0.7 K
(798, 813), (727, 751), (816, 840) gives -1.0 K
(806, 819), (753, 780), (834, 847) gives 0.7 K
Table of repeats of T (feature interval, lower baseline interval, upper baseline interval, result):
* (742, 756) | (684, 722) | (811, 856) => 0.2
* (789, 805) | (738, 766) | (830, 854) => -0.5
